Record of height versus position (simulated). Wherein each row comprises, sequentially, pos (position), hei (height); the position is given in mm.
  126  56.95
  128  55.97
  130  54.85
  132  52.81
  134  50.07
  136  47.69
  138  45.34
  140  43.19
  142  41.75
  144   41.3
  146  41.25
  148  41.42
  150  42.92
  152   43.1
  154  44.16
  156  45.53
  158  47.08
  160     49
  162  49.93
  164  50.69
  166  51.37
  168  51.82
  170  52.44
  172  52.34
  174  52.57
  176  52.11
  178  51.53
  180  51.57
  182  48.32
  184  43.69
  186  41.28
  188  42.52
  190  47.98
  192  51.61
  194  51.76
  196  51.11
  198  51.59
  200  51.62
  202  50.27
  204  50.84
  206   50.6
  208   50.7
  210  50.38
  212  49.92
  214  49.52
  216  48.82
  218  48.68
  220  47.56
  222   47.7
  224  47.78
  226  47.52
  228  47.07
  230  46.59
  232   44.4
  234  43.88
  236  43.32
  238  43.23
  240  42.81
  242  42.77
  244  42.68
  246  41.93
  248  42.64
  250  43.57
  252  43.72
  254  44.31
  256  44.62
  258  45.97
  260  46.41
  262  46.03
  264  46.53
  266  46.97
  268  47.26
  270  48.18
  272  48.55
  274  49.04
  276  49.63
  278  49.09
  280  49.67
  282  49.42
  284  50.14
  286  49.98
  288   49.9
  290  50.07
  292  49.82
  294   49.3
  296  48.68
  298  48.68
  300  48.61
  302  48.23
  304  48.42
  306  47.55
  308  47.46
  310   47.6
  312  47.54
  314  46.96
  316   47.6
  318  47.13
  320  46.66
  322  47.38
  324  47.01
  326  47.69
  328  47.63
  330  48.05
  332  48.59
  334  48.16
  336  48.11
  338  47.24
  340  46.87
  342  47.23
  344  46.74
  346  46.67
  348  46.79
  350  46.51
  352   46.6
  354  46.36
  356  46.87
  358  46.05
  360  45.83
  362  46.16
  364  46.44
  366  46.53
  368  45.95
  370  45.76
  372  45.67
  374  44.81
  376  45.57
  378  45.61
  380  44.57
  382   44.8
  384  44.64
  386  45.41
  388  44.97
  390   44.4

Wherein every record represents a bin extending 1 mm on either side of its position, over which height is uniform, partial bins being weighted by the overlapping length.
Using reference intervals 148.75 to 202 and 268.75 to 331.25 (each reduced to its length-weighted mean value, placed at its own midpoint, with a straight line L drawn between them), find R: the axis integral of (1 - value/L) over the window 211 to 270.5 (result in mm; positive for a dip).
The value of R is 3.5 mm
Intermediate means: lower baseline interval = 48.8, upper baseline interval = 48.4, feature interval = 45.7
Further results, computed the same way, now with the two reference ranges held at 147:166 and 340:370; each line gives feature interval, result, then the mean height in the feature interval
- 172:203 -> -2.08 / 49.4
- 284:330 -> -1.78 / 48.2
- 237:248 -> 0.87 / 42.7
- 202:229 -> -1.59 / 49.1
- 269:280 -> -0.61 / 49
